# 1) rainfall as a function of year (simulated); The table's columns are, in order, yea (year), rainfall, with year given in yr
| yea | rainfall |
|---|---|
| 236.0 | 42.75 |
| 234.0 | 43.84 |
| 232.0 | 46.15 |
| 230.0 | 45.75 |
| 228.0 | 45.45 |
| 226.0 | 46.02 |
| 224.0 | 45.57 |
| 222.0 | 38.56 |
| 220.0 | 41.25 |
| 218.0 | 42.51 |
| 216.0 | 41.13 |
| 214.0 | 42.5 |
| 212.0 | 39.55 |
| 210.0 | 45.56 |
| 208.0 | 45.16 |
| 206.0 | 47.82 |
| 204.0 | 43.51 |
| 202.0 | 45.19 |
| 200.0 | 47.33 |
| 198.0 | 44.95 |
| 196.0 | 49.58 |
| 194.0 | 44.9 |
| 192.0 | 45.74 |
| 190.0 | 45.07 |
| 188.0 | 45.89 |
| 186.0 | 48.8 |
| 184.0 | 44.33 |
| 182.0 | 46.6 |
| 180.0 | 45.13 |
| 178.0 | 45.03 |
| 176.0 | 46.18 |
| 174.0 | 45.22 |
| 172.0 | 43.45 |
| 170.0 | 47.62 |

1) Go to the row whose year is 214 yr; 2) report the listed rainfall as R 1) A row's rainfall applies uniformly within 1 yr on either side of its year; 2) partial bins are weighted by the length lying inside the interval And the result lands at 42.5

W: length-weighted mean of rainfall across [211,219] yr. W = 41.4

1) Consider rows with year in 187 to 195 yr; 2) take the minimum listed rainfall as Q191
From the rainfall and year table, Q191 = 44.9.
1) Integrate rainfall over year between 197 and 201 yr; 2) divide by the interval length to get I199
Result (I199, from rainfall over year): 46.1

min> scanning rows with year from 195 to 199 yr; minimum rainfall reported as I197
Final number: 44.95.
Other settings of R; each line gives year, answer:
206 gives 47.82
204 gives 43.51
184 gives 44.33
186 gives 48.8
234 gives 43.84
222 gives 38.56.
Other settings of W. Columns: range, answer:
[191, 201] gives 46.5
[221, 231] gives 44.3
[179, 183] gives 45.9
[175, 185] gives 45.5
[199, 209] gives 45.8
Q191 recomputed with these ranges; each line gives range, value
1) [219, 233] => 38.56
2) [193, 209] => 43.51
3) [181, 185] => 44.33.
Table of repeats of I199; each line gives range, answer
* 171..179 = 45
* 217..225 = 42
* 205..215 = 44.1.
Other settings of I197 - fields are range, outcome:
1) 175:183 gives 45.03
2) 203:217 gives 39.55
